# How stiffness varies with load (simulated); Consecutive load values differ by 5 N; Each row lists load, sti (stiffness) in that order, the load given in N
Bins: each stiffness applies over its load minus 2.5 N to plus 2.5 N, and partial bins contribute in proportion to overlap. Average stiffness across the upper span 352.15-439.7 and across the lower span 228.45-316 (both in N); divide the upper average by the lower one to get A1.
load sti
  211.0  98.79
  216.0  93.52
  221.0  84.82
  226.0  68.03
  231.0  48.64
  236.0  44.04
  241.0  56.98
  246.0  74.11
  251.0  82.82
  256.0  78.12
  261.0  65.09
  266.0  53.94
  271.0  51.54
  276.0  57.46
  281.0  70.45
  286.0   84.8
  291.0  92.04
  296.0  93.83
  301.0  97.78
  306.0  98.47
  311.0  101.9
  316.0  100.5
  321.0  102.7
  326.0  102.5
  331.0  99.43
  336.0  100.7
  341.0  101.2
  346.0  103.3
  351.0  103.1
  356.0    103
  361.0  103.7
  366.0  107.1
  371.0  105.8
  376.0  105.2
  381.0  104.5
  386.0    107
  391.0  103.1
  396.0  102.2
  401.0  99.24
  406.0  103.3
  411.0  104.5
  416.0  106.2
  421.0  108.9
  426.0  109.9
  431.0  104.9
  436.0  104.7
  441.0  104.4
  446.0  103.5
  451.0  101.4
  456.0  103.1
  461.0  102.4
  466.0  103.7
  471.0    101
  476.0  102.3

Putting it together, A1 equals 1.4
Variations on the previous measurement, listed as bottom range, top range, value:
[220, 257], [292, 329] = 1.50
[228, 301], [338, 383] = 1.50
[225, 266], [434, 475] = 1.61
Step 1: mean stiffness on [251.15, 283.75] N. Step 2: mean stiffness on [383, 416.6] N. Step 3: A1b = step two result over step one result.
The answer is 1.61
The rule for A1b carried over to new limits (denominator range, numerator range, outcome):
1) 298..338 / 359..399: 1.04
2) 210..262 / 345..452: 1.46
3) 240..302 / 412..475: 1.42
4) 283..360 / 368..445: 1.06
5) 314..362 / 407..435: 1.05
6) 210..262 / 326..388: 1.44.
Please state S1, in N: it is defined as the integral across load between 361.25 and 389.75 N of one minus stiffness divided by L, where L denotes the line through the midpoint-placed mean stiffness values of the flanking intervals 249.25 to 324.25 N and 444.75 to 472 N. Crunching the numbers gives -4.0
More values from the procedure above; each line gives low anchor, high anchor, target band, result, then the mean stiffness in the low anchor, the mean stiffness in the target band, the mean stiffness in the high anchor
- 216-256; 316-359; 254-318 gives 3.9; 68.2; 80.3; 102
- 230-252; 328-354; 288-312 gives -3.2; 60.7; 96.2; 102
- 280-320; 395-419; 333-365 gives -1.5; 93.7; 103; 103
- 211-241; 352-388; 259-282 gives 6.2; 69.5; 58.9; 105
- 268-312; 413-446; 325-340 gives -1.9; 82.2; 101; 106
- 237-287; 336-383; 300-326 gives -4.4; 66.3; 101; 104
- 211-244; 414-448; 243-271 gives 1.9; 68.6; 68.8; 106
